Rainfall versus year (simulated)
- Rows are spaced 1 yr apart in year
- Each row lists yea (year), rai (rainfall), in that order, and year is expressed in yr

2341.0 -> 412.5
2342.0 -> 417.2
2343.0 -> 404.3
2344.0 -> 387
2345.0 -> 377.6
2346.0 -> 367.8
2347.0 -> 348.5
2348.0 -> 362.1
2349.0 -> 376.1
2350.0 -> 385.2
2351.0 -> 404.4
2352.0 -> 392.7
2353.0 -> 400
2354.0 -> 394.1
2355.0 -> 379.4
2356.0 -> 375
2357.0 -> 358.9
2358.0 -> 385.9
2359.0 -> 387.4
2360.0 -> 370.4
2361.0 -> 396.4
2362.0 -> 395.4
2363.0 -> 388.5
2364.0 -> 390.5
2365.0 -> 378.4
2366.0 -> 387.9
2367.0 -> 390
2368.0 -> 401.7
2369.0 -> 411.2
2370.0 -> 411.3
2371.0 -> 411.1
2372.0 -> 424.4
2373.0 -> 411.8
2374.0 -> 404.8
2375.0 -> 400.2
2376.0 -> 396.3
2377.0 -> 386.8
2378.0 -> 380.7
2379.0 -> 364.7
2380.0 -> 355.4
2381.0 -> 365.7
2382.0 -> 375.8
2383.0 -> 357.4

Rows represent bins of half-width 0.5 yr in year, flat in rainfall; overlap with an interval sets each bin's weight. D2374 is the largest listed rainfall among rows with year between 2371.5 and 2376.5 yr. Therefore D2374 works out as 424.4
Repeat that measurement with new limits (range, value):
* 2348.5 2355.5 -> 404.4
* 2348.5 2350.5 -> 385.2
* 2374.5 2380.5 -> 400.2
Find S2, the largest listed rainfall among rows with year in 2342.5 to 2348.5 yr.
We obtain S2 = 404.3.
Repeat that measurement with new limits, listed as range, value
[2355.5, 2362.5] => 396.4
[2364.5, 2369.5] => 411.2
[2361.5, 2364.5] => 395.4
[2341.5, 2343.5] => 417.2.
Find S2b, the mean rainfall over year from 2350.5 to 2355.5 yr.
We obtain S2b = 394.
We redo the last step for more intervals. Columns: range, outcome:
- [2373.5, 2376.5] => 400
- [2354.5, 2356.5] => 377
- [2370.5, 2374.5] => 413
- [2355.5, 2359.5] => 377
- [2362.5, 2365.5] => 386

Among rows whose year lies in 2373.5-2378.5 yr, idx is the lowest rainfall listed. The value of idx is 380.7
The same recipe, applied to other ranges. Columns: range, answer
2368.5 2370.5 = 411.2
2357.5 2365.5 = 370.4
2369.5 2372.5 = 411.1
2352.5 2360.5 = 358.9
